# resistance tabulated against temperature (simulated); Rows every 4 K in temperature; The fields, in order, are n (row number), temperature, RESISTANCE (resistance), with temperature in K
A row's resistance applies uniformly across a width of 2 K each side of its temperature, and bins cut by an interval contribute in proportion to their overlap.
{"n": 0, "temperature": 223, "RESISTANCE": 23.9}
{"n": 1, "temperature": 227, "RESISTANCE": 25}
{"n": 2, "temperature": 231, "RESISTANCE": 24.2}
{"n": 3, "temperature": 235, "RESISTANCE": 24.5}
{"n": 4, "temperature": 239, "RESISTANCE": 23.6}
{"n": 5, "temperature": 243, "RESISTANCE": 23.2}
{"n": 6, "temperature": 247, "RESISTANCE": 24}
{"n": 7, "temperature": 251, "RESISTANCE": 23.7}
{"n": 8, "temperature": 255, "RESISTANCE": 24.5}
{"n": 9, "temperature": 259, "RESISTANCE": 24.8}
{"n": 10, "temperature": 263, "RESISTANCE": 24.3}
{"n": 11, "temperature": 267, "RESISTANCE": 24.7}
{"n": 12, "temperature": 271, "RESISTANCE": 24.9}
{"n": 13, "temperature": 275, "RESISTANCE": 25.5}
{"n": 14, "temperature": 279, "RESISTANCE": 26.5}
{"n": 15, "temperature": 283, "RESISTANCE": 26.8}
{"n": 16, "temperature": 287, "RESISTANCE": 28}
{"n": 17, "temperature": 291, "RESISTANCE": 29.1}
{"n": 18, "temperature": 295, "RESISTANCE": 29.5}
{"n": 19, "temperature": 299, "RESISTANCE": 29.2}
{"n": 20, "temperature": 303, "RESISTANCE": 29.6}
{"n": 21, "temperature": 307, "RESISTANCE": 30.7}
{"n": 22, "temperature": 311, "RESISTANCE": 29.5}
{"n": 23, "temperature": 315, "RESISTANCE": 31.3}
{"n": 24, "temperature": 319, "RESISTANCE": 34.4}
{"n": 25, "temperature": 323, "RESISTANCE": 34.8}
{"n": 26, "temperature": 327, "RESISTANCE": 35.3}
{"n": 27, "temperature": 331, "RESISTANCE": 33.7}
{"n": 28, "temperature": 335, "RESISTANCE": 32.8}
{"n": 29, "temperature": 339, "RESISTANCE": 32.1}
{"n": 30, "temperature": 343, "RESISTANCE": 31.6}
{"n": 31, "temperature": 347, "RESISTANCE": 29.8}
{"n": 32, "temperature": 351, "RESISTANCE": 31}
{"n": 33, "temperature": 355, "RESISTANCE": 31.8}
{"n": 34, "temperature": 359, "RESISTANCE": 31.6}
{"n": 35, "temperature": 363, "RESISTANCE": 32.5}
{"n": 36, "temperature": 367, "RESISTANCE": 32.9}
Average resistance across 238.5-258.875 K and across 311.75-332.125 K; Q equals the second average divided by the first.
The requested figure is 1.4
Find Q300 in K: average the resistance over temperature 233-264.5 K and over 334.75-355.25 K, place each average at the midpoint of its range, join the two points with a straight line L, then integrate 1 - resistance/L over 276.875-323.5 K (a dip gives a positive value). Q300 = -2.9 K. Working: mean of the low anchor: 24.1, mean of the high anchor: 31.4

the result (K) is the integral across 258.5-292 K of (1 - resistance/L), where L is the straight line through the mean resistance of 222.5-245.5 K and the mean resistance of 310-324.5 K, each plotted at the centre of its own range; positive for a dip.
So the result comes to 2.7 K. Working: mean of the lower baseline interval 24.1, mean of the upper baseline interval 32.6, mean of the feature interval 26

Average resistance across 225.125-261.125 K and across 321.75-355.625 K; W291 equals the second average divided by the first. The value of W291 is 1.35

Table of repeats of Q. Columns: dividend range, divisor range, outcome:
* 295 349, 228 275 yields 1.31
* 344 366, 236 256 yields 1.32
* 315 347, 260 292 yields 1.27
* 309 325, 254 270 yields 1.32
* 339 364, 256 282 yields 1.25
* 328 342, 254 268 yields 1.34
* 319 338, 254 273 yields 1.38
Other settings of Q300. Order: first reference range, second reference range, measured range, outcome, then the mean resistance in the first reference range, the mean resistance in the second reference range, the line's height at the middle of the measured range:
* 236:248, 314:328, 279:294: 0.83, 23.6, 34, 29.5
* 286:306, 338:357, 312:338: -2.70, 29.2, 31.2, 30.3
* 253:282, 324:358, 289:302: -0.67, 25.1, 32.3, 27.8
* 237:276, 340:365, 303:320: -1.62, 24.3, 31.4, 28.4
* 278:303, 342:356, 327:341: -1.36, 28.4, 31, 30.3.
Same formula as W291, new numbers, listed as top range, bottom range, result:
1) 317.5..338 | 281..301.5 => 1.19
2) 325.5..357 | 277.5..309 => 1.12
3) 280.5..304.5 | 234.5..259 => 1.20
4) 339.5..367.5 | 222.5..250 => 1.31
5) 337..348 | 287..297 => 1.08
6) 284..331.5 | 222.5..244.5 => 1.29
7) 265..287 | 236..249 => 1.09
